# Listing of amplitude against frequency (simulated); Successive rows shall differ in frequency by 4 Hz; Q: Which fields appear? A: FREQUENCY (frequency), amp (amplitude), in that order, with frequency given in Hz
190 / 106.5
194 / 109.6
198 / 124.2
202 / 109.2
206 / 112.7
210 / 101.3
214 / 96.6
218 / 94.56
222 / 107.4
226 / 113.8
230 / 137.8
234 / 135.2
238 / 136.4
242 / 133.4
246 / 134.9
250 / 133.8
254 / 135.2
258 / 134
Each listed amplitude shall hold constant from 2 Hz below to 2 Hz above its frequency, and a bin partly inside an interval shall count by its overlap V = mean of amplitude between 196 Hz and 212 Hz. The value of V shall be 112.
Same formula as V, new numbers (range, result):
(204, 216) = 104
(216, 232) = 113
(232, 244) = 135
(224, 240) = 131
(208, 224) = 100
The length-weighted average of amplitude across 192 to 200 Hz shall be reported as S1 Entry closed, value 117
